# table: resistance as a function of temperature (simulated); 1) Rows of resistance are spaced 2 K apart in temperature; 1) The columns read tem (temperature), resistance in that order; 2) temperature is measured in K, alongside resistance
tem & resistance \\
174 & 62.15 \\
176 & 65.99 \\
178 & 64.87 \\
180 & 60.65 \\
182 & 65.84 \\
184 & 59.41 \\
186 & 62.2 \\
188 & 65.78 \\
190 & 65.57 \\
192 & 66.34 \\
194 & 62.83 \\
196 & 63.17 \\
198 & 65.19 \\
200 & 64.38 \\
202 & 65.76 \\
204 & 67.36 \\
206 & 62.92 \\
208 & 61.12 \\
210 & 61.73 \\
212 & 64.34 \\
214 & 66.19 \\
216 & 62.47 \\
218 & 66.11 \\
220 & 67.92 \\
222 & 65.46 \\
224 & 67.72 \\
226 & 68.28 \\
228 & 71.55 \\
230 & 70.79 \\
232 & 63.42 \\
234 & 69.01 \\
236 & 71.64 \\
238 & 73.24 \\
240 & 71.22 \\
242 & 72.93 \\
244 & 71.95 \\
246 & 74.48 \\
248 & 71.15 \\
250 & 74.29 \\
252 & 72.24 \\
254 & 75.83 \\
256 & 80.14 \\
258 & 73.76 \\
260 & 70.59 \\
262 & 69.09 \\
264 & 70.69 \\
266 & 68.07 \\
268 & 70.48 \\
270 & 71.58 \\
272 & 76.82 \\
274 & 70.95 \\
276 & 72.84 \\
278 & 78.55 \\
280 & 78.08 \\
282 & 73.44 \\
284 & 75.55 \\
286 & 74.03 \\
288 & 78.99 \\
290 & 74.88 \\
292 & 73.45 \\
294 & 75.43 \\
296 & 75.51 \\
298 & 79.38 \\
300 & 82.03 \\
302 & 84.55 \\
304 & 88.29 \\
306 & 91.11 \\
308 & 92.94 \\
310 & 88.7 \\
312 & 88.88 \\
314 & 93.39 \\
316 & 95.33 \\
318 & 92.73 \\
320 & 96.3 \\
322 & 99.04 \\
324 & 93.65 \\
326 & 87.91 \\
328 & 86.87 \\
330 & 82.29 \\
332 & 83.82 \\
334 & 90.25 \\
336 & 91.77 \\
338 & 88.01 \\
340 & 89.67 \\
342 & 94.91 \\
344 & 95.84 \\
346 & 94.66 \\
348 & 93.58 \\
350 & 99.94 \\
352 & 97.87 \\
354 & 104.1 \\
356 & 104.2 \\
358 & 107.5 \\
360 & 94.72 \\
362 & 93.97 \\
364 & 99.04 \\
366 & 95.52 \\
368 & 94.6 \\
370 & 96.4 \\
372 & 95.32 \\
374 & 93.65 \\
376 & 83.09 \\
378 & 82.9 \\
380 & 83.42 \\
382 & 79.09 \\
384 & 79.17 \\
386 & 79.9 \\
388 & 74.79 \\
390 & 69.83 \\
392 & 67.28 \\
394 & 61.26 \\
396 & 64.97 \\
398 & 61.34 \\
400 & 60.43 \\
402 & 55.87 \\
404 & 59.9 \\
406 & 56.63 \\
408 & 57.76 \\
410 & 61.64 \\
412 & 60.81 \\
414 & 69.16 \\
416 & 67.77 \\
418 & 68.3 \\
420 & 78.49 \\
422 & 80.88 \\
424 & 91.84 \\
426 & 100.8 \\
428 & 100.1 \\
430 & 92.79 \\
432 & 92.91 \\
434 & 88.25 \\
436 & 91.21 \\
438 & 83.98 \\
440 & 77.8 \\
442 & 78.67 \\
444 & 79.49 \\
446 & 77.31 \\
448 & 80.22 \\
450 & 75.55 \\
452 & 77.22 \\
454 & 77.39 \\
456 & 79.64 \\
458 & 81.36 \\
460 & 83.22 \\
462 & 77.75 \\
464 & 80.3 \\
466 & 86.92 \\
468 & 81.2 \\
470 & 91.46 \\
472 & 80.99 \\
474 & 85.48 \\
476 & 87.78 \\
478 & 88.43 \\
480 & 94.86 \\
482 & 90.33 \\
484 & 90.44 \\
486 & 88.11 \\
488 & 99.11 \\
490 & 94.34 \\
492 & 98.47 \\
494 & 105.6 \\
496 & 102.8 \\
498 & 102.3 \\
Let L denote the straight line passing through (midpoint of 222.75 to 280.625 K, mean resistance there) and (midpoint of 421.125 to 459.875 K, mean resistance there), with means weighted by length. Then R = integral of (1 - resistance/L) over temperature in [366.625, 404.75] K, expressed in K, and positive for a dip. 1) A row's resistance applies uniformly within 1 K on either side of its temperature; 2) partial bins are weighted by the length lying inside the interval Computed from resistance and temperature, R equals 2.2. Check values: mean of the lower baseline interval 72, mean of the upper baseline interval 84.6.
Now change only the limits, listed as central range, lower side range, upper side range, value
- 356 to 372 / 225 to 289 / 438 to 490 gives -3.9 K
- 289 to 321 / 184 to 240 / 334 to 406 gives -3.5 K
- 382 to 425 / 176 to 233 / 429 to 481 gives 6.2 K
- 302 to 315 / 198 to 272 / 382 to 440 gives -3.4 K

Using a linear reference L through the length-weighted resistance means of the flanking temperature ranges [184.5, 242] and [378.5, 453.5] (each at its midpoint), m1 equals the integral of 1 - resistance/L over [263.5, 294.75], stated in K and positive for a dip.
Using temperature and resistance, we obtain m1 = -2.17 K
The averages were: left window 66.3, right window 75.4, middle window 74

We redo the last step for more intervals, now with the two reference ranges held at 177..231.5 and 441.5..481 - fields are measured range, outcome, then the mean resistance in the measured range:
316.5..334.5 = -4.3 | 90.5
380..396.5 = 0.9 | 72.9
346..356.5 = -3.4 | 99.2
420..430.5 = -1.6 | 91.9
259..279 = -0.7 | 72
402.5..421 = 3.5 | 64.3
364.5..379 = -3.0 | 91.9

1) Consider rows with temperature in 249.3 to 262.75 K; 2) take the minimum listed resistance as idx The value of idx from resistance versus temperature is 69.09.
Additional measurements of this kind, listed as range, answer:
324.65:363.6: 82.29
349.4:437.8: 55.87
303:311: 88.29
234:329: 68.07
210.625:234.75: 62.47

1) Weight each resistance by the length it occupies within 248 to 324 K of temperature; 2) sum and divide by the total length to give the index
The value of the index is 79.7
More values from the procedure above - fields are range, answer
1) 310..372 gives 94.2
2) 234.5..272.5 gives 72.5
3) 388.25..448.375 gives 74.5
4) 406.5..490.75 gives 82.5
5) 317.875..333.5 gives 90.2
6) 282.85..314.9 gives 82.2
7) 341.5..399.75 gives 87.3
